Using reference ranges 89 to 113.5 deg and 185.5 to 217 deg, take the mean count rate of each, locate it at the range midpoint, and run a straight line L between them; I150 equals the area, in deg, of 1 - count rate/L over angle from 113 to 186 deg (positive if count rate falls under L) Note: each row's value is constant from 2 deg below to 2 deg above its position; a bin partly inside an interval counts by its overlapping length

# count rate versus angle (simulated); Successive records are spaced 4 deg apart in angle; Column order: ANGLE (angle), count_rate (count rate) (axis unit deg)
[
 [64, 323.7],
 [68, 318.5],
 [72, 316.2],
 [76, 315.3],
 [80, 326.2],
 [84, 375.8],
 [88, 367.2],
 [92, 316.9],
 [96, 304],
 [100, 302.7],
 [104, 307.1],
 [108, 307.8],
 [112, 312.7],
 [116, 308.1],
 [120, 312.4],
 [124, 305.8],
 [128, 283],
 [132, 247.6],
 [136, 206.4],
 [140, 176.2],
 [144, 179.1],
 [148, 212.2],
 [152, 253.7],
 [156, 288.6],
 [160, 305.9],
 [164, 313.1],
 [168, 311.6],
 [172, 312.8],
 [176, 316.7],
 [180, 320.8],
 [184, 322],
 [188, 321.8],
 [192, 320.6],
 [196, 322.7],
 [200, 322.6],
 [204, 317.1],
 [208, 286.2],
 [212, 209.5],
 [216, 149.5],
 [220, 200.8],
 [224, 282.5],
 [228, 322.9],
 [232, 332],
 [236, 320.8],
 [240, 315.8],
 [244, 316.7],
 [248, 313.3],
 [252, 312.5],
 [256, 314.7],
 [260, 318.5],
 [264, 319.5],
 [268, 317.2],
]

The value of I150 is 5.3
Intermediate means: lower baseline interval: 311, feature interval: 277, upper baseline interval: 286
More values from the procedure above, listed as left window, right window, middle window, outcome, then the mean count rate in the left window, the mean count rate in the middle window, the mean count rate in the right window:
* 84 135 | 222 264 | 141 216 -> 6.2 deg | 307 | 286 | 315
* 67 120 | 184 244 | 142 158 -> 3.8 deg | 321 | 233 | 290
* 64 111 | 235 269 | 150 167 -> 1.5 deg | 323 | 292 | 316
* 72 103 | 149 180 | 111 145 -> 5.8 deg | 328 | 260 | 299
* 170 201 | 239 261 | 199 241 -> 5.4 deg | 320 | 276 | 315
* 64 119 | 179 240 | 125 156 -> 7.9 deg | 321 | 230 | 290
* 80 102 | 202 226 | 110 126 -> 0.1 deg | 333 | 310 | 241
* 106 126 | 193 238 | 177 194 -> -1.9 deg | 309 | 321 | 280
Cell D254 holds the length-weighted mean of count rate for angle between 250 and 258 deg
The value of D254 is 314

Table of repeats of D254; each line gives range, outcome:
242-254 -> 314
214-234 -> 258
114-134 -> 291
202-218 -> 241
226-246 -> 322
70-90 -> 340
